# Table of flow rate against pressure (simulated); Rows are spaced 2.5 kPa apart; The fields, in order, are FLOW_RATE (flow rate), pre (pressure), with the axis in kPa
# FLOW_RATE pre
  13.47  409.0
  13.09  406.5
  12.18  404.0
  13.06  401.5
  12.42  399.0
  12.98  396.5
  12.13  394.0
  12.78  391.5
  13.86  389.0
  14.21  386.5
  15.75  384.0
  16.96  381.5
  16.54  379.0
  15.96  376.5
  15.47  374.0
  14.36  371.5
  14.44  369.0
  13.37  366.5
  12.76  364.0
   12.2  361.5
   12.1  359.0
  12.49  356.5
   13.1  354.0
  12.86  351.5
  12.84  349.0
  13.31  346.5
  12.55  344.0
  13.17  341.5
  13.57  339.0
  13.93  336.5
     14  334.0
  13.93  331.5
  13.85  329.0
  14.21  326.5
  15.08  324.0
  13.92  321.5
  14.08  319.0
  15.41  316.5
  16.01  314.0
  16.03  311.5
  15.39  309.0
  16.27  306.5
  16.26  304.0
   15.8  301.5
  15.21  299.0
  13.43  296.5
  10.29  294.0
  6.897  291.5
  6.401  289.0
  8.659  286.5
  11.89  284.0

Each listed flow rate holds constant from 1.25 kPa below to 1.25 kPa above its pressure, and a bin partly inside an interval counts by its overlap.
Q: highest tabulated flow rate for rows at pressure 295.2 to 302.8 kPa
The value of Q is 15.8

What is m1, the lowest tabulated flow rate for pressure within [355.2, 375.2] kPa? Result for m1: 12.1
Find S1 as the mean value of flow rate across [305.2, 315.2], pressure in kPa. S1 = 15.9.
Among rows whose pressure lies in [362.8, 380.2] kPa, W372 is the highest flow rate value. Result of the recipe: 16.54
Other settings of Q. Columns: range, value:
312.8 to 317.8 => 16.01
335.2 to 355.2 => 13.93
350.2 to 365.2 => 13.1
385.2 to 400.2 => 14.21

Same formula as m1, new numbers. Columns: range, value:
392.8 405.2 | 12.13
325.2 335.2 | 13.85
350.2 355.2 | 12.86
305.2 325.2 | 13.92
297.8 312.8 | 15.21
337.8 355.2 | 12.55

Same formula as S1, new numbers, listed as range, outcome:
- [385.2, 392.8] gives 13.6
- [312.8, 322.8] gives 14.9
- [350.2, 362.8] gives 12.6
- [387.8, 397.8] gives 12.9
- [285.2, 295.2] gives 8.07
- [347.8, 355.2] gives 12.9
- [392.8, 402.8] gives 12.6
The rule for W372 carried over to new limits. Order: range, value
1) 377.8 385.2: 16.96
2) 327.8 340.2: 14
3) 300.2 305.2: 16.26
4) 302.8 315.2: 16.27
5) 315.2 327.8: 15.41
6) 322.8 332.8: 15.08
